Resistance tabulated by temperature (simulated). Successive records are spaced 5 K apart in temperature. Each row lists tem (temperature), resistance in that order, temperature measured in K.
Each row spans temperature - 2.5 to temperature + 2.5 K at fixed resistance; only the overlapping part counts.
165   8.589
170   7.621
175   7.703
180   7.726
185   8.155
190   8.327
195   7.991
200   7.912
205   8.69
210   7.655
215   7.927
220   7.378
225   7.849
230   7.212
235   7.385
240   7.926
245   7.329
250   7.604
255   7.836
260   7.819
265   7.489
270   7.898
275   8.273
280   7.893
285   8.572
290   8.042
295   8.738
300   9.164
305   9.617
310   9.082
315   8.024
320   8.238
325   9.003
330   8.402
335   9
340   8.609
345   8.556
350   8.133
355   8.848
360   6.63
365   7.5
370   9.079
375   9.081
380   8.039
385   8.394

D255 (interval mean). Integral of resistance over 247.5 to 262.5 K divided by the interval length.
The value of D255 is 7.75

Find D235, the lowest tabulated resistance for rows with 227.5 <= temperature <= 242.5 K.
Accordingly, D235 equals 7.212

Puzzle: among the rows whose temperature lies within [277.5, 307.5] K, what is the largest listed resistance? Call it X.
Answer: 9.617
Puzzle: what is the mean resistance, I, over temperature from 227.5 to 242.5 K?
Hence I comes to 7.51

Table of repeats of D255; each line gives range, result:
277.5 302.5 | 8.48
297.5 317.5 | 8.97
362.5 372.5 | 8.29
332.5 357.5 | 8.63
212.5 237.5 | 7.55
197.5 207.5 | 8.3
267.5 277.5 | 8.09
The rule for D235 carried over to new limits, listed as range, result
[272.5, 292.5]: 7.893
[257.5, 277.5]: 7.489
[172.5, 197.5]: 7.703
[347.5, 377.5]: 6.63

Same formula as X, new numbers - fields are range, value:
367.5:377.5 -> 9.081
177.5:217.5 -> 8.69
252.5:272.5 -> 7.898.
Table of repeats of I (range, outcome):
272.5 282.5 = 8.08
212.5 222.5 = 7.65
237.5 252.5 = 7.62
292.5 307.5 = 9.17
